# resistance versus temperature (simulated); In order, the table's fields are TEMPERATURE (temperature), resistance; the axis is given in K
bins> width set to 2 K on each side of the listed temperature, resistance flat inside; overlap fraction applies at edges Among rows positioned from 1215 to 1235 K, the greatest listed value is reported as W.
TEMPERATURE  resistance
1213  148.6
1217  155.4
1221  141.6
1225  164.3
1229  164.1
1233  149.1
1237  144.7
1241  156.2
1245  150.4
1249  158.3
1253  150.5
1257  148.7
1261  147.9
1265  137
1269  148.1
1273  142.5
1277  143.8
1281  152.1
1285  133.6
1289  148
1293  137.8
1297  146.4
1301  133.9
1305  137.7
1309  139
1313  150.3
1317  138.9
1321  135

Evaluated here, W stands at 164.3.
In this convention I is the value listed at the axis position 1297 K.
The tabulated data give 146.4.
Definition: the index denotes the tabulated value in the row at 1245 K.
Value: 150.4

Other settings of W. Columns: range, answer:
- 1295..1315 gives 150.3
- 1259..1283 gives 152.1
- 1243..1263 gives 158.3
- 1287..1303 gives 148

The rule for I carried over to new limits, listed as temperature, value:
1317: 138.9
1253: 150.5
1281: 152.1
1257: 148.7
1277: 143.8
